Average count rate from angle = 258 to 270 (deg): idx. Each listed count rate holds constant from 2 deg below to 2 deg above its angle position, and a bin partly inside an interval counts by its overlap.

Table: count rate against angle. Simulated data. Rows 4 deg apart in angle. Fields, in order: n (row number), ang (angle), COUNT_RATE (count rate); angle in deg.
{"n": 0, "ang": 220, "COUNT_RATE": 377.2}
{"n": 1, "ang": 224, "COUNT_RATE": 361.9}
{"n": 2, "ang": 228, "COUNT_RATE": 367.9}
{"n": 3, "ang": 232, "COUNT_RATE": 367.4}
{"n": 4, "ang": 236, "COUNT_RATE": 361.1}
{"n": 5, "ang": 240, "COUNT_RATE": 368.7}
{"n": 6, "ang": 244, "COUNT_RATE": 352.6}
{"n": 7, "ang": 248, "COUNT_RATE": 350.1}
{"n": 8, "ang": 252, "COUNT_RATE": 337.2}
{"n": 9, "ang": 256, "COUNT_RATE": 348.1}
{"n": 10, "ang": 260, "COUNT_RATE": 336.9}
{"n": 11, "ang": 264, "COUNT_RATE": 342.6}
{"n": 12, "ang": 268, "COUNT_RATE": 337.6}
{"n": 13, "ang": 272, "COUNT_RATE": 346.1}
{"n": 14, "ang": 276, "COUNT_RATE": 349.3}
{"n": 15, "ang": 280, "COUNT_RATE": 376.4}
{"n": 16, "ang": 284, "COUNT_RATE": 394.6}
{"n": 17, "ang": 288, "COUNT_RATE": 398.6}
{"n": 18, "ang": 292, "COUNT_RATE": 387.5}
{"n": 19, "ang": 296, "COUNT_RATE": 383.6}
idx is 339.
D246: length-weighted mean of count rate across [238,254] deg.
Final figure 352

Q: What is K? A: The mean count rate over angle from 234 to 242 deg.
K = 365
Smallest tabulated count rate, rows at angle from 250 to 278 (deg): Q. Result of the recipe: 336.9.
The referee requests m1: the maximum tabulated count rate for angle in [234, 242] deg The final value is 368.7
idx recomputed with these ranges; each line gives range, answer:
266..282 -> 352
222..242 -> 365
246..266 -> 343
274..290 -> 380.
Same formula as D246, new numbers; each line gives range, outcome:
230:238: 364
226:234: 368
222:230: 365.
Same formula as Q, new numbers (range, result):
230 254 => 337.2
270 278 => 346.1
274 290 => 349.3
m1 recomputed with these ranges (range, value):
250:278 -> 349.3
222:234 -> 367.9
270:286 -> 394.6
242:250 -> 352.6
